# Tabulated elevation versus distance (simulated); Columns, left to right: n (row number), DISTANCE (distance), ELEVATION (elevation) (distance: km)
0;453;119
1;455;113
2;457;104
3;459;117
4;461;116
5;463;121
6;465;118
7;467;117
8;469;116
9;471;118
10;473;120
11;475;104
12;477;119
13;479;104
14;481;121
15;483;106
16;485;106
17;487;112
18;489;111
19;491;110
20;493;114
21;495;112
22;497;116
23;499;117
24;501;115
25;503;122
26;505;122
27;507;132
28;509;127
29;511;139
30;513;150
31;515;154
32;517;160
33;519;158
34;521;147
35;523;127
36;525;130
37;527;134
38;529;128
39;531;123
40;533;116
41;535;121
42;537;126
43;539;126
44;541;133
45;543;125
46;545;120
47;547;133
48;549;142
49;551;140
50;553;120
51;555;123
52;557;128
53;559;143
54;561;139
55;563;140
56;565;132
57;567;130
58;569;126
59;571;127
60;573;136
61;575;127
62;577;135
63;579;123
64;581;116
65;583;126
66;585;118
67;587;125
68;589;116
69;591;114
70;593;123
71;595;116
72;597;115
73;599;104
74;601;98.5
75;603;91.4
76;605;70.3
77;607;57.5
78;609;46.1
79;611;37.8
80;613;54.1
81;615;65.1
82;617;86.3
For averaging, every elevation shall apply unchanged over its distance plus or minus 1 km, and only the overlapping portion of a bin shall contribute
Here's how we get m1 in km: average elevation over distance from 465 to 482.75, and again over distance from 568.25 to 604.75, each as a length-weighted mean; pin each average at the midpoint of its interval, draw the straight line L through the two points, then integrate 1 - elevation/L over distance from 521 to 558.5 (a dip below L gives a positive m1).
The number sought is -3.8 km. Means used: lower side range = 115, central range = 128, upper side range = 118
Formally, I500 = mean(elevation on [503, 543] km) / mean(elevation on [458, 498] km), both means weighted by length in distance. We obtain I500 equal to 1.2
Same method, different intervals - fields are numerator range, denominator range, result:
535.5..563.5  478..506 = 1.15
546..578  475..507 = 1.16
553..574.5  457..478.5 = 1.14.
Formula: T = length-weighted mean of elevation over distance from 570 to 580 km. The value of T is 130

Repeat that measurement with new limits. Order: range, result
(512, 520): 156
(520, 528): 134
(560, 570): 133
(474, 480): 109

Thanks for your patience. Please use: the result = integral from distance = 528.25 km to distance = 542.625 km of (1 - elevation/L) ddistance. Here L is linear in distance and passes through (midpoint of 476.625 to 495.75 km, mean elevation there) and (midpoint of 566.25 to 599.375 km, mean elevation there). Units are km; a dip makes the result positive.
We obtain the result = -0.9 km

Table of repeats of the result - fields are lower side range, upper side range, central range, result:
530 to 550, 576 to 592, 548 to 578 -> -2.08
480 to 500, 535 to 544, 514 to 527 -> -2.56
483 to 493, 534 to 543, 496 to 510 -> -0.83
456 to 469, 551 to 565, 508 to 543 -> -2.27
